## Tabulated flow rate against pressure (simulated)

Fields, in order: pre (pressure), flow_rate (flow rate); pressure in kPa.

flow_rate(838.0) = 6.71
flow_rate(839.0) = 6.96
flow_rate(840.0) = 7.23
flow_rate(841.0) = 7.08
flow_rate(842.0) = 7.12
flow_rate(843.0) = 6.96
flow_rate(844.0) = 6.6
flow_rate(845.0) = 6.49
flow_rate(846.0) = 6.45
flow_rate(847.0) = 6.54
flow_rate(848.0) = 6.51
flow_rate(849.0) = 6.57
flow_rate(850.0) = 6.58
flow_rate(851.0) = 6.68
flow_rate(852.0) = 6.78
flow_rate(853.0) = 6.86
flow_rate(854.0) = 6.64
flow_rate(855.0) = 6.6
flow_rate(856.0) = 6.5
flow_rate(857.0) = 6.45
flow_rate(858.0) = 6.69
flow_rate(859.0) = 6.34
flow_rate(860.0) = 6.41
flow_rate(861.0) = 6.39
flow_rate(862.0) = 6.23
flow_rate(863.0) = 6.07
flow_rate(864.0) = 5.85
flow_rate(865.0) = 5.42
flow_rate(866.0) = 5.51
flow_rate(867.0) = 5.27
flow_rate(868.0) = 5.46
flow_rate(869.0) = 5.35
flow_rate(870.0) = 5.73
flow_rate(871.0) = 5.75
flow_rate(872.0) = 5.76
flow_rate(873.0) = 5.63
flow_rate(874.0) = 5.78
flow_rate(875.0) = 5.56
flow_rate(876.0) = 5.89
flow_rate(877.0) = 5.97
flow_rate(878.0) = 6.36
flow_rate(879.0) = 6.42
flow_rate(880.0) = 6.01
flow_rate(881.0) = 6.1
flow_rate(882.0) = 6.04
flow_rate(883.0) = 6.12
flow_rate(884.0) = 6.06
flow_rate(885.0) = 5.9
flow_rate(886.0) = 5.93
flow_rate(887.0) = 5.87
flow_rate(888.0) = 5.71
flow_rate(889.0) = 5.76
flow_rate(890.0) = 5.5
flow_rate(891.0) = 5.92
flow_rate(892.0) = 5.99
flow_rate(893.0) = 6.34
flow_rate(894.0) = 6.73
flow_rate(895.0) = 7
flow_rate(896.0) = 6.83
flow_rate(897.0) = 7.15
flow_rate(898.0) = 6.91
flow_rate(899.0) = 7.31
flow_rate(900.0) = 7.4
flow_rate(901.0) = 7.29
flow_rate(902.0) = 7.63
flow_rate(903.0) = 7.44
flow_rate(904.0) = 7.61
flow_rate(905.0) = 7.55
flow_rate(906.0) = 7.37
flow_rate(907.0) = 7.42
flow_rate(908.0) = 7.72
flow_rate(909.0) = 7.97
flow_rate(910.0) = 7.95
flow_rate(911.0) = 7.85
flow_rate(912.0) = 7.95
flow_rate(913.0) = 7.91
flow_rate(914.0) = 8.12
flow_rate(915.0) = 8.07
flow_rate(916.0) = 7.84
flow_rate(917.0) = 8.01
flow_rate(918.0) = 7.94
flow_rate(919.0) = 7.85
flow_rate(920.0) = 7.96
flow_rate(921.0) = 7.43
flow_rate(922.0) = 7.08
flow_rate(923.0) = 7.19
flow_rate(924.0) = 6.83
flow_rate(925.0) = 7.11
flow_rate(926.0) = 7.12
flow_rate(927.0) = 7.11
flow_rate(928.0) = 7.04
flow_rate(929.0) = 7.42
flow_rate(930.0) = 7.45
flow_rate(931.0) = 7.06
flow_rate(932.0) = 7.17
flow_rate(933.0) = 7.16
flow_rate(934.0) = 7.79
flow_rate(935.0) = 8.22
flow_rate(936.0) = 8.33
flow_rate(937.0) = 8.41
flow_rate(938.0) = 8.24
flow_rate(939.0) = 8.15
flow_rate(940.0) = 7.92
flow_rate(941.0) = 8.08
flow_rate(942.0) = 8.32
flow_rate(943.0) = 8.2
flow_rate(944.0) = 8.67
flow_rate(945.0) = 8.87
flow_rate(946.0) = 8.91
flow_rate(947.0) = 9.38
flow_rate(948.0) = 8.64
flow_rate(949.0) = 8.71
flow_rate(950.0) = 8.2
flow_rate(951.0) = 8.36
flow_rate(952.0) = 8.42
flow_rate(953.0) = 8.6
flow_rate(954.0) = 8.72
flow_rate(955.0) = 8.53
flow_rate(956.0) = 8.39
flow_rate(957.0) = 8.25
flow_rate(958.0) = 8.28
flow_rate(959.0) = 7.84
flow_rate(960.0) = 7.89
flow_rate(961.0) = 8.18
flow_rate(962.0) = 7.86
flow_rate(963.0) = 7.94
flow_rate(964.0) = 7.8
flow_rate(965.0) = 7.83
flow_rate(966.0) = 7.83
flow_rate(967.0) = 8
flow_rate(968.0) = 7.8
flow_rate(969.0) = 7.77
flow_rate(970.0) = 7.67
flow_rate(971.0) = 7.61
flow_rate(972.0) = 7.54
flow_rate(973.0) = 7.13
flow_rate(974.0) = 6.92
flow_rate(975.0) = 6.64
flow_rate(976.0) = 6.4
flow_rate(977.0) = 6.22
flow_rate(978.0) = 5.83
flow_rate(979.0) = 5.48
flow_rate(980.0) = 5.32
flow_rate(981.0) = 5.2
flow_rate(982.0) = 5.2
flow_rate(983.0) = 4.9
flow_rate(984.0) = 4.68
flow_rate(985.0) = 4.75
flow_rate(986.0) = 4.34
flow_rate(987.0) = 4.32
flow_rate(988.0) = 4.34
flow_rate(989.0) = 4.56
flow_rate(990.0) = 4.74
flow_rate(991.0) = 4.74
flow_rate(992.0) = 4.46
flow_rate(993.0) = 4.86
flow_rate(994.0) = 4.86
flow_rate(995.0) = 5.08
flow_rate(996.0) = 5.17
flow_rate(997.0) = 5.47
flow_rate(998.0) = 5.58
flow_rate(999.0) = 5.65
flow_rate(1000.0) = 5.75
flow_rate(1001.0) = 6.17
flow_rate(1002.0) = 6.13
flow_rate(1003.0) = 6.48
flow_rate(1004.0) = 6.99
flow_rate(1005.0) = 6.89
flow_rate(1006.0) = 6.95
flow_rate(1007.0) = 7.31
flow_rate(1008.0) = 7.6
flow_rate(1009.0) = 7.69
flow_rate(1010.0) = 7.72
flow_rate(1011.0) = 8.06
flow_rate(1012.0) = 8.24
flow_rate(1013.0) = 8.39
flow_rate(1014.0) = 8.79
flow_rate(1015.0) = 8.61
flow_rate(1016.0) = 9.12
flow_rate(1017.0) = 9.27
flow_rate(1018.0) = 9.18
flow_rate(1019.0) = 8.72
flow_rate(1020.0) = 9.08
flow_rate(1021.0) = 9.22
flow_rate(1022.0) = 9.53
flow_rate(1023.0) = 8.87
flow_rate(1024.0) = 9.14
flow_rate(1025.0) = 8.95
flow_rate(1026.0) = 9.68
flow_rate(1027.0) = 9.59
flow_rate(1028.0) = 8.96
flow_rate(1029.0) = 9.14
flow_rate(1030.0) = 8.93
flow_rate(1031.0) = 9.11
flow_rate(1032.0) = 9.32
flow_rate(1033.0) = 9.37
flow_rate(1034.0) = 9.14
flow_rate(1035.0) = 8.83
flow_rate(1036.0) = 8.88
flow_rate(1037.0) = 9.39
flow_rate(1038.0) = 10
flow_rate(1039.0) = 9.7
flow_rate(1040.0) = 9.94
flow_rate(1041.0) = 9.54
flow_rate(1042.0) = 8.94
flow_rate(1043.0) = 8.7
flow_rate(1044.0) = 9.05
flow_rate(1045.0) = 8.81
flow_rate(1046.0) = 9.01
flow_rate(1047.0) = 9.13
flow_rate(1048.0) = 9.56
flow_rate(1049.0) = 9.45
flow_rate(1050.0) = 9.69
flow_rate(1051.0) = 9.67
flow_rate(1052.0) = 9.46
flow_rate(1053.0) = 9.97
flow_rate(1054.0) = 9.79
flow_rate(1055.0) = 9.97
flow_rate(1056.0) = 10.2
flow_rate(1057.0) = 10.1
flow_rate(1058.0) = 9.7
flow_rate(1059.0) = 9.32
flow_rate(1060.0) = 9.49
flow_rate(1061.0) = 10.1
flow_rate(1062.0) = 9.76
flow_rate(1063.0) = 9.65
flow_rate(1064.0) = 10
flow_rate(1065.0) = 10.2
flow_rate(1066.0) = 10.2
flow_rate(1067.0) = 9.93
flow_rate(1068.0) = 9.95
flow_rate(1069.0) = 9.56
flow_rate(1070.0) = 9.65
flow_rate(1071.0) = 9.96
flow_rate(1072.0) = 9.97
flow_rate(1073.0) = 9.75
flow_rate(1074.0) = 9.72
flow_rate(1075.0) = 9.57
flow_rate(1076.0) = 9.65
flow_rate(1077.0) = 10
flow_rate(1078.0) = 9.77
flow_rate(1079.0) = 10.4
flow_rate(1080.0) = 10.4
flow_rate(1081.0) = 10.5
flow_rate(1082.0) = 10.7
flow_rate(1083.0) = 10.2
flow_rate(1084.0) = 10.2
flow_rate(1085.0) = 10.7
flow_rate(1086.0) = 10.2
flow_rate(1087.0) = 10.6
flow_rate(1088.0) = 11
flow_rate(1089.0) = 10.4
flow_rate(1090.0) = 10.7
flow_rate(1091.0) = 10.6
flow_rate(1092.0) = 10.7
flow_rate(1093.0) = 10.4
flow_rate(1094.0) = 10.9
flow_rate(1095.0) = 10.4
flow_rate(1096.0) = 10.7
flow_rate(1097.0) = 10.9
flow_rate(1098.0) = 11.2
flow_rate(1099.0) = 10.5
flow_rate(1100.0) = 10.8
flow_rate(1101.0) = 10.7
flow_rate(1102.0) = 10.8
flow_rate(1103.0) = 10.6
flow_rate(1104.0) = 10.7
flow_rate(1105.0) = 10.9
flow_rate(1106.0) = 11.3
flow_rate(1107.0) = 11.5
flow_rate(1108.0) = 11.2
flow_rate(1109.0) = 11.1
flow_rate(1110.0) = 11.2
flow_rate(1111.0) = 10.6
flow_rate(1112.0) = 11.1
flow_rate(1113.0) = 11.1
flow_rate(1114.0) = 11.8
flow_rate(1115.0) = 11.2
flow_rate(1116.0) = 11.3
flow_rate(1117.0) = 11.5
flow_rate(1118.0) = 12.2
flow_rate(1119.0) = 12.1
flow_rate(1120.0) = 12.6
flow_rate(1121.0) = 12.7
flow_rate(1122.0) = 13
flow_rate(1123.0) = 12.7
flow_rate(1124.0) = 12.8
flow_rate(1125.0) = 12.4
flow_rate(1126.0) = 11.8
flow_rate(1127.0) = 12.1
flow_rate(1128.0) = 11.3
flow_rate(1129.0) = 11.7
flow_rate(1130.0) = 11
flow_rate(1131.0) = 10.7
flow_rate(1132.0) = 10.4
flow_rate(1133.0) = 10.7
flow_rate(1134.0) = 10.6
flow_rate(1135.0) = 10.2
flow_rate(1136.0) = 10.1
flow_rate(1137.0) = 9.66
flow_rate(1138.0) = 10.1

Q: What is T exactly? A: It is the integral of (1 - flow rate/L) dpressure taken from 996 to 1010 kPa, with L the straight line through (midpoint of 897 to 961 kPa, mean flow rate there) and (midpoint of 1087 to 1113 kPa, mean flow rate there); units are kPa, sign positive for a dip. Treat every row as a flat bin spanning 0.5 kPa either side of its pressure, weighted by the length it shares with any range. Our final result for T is 4.06 kPa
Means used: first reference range 7.88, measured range 6.51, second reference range 10.8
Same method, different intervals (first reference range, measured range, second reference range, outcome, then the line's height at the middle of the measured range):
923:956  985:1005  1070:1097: 8.2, 8.91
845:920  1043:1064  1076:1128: 1.1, 10.1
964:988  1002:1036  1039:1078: -2.0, 8.06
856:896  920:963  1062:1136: -3.3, 7.41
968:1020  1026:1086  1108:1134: -4.9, 8.98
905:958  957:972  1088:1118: 1.1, 8.53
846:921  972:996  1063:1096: 8.9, 8.47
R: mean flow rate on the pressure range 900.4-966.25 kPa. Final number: 7.91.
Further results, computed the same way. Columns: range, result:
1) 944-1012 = 6.84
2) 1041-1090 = 9.85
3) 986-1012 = 5.92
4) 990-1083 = 8.72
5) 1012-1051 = 9.17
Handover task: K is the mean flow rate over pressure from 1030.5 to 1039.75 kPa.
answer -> 9.32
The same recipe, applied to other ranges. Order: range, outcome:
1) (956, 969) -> 7.97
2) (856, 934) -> 6.73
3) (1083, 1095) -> 10.6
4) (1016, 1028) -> 9.19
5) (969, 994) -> 5.61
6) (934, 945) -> 8.26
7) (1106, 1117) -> 11.2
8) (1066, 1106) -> 10.4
